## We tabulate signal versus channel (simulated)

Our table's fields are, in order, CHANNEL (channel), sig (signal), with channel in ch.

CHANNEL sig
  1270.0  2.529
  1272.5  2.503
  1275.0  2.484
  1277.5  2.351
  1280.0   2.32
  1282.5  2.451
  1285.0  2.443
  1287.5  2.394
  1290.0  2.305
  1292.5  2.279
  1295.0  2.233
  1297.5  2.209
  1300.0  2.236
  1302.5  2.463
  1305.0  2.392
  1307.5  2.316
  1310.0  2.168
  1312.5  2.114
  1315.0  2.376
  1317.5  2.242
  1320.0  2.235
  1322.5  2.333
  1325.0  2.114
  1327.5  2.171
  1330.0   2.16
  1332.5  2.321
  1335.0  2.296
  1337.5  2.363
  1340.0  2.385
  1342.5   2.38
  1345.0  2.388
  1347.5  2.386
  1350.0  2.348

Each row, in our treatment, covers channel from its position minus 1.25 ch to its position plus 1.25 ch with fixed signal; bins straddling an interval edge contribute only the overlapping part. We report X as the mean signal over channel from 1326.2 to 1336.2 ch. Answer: 2.24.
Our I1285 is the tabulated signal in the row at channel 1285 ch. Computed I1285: 2.443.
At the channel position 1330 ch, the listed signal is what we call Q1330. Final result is 2.16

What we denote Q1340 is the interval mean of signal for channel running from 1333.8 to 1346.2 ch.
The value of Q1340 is 2.36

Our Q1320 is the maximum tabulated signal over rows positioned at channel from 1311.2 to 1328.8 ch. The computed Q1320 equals 2.376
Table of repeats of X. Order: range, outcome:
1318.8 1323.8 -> 2.28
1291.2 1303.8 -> 2.28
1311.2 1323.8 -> 2.26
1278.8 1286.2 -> 2.4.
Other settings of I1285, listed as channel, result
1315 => 2.376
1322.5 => 2.333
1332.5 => 2.321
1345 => 2.388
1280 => 2.32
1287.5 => 2.394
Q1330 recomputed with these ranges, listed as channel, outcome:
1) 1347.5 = 2.386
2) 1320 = 2.235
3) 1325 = 2.114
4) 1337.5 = 2.363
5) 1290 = 2.305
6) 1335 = 2.296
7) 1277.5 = 2.351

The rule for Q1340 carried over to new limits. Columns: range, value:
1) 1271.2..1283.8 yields 2.42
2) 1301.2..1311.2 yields 2.34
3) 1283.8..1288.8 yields 2.42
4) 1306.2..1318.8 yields 2.24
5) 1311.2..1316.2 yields 2.24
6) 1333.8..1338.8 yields 2.33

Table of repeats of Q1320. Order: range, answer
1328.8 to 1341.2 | 2.385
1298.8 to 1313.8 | 2.463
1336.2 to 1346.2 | 2.388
